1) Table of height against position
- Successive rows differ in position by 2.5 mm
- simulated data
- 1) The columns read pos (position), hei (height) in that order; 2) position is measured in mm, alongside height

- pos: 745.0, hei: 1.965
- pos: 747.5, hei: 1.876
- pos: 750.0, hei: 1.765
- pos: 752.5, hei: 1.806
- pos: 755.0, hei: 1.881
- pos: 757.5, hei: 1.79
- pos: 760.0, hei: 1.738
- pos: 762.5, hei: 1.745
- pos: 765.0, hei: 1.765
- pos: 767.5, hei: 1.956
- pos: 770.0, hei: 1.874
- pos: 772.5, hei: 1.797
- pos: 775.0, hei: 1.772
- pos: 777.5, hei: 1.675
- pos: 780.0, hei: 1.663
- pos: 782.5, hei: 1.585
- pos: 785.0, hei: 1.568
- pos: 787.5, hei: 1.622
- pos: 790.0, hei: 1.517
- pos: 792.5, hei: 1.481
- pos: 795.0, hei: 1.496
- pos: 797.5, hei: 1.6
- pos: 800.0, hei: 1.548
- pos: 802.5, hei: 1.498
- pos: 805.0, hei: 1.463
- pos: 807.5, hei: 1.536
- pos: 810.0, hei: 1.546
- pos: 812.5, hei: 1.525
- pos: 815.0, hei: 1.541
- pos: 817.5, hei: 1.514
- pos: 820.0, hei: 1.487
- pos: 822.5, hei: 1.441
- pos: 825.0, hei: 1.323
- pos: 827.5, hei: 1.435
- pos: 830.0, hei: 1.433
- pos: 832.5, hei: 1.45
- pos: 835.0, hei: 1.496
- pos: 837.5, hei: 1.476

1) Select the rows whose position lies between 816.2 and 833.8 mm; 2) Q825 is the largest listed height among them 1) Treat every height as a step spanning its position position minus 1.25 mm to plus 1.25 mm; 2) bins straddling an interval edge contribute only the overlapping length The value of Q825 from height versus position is 1.514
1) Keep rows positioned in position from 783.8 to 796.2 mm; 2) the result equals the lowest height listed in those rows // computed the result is 1.481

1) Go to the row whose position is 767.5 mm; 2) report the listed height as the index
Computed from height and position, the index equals 1.956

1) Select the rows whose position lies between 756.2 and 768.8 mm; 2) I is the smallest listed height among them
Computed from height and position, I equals 1.738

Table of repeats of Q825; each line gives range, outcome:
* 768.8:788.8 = 1.874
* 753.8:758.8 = 1.881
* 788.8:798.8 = 1.6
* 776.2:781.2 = 1.675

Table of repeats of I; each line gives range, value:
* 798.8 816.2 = 1.463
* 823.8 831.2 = 1.323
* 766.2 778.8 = 1.675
